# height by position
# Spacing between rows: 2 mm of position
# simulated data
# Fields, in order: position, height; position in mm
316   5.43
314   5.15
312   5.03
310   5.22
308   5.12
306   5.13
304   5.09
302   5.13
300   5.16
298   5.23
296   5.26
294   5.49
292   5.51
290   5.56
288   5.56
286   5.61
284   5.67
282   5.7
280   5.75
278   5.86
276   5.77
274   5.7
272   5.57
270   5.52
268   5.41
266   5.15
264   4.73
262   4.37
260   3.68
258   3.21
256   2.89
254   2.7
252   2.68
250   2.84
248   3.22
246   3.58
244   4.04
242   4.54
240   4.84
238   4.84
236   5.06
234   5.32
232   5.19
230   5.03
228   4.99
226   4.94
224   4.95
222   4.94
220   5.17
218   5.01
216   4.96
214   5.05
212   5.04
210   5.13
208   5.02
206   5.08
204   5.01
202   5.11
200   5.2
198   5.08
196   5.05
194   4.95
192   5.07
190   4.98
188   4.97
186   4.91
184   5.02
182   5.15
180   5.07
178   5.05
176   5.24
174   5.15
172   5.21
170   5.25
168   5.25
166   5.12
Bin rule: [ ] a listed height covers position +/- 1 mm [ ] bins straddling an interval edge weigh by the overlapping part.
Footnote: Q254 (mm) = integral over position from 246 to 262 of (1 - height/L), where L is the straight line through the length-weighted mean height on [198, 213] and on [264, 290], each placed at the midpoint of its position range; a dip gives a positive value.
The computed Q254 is 6.7 mm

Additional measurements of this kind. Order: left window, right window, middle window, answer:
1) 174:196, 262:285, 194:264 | 9.5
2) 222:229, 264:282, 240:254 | 4.5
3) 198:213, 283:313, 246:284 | 5.4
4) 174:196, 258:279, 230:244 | 0.5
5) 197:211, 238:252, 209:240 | -4.1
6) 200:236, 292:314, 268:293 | -2.3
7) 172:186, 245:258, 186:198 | -0.7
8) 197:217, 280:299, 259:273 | 1.2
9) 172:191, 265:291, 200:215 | 0.4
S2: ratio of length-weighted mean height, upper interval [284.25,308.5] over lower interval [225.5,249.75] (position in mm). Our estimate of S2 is 1.17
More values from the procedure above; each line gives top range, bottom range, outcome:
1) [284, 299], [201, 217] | 1.08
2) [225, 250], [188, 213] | 0.90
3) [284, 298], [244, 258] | 1.79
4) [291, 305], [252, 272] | 1.26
